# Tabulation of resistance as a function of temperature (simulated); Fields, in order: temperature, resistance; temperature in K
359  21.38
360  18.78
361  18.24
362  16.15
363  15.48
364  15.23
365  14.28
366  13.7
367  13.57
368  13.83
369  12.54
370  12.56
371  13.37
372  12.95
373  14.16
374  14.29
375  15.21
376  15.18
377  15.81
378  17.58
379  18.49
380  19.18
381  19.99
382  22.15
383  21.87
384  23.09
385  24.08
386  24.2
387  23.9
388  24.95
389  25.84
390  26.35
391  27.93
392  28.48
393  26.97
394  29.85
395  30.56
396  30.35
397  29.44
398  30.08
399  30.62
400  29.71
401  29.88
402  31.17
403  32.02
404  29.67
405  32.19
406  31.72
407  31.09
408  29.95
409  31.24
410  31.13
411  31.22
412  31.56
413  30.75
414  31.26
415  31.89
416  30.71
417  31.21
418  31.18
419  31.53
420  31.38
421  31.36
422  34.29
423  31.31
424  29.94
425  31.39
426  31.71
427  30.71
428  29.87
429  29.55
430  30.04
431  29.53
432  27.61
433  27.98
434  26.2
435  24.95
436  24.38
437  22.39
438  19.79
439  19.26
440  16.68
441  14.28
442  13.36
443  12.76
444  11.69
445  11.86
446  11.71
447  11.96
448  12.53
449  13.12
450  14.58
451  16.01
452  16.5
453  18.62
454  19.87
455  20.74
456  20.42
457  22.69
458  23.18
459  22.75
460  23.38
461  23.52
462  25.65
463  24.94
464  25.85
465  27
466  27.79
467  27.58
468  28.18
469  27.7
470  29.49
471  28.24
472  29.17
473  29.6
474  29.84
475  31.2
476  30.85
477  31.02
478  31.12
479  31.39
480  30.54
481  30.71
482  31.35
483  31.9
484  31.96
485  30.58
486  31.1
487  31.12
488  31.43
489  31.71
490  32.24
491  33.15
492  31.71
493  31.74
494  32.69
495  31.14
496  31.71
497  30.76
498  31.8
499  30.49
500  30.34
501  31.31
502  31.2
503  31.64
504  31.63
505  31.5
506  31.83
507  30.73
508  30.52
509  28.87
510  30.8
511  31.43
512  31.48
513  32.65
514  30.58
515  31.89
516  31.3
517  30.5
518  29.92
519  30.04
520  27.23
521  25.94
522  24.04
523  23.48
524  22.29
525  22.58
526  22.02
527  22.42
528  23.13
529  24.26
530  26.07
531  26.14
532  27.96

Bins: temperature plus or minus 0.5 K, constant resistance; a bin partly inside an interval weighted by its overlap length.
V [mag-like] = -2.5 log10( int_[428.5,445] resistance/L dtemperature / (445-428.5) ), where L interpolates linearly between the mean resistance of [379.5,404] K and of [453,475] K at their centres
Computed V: 0.20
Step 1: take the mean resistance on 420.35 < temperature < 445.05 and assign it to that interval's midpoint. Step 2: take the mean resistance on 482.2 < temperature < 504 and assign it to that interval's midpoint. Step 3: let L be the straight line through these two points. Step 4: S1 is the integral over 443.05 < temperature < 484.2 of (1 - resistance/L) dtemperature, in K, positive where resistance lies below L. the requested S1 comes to 6.7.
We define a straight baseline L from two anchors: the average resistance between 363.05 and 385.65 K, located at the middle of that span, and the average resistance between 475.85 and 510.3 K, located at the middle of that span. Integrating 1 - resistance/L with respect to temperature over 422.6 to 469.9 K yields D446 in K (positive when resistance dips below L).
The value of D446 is 5.2 K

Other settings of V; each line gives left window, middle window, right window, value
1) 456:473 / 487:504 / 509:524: -0.14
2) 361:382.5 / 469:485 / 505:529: -0.23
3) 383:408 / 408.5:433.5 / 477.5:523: -0.07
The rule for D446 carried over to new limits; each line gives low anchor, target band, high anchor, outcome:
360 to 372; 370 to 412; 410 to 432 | -4.9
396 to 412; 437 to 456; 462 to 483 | 9.0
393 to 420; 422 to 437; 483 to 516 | 1.0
